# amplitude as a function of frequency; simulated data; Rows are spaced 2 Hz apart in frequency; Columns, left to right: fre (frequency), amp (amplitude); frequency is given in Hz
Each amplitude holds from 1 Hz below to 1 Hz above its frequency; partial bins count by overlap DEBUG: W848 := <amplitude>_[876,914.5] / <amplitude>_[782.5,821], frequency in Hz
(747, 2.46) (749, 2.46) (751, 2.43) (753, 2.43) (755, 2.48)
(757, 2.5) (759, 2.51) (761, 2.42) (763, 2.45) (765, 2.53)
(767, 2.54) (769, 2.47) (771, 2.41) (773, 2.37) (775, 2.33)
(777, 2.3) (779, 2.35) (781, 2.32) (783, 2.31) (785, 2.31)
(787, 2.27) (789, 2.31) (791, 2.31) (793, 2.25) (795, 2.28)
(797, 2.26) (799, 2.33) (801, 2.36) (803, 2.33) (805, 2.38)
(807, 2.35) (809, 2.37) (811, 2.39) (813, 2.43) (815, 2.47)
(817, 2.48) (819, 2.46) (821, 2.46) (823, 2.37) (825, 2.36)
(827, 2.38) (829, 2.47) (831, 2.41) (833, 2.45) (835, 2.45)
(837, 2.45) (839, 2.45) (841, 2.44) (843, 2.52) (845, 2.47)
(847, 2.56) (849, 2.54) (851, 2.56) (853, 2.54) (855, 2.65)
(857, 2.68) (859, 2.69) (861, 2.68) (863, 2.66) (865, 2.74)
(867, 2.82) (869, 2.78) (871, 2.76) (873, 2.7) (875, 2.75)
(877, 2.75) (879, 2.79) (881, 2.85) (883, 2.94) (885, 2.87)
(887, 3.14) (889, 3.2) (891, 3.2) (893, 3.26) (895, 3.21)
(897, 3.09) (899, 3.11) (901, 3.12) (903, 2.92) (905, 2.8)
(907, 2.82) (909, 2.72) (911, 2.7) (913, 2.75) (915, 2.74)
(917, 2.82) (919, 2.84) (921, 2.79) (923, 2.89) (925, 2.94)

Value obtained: 1.26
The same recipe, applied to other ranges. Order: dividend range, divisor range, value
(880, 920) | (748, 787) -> 1.22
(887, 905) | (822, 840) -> 1.29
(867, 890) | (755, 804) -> 1.21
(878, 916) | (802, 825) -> 1.23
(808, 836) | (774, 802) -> 1.05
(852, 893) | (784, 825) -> 1.20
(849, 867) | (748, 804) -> 1.12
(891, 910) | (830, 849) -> 1.22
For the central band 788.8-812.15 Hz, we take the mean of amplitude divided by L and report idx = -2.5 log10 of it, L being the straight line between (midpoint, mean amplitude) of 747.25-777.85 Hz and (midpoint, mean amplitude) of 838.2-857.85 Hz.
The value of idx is 0.07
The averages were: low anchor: 2.44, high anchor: 2.54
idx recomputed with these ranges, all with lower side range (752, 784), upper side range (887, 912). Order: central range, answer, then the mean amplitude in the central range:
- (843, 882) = 0.068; 2.68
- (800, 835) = 0.102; 2.41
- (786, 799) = 0.112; 2.28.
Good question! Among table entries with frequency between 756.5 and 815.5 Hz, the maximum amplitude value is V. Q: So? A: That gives 2.54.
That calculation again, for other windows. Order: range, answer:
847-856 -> 2.65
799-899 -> 3.26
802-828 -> 2.48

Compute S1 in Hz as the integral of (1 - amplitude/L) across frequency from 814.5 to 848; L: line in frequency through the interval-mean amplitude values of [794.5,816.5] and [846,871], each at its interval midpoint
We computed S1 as 0.8 Hz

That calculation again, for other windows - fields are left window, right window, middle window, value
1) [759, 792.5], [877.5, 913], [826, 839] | 1.1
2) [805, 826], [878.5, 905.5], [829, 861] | 1.6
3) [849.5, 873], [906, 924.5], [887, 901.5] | -2.2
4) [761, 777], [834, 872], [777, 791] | 0.9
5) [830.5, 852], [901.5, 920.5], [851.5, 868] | -0.7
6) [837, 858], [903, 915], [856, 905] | -4.4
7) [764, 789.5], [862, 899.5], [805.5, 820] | 0.8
